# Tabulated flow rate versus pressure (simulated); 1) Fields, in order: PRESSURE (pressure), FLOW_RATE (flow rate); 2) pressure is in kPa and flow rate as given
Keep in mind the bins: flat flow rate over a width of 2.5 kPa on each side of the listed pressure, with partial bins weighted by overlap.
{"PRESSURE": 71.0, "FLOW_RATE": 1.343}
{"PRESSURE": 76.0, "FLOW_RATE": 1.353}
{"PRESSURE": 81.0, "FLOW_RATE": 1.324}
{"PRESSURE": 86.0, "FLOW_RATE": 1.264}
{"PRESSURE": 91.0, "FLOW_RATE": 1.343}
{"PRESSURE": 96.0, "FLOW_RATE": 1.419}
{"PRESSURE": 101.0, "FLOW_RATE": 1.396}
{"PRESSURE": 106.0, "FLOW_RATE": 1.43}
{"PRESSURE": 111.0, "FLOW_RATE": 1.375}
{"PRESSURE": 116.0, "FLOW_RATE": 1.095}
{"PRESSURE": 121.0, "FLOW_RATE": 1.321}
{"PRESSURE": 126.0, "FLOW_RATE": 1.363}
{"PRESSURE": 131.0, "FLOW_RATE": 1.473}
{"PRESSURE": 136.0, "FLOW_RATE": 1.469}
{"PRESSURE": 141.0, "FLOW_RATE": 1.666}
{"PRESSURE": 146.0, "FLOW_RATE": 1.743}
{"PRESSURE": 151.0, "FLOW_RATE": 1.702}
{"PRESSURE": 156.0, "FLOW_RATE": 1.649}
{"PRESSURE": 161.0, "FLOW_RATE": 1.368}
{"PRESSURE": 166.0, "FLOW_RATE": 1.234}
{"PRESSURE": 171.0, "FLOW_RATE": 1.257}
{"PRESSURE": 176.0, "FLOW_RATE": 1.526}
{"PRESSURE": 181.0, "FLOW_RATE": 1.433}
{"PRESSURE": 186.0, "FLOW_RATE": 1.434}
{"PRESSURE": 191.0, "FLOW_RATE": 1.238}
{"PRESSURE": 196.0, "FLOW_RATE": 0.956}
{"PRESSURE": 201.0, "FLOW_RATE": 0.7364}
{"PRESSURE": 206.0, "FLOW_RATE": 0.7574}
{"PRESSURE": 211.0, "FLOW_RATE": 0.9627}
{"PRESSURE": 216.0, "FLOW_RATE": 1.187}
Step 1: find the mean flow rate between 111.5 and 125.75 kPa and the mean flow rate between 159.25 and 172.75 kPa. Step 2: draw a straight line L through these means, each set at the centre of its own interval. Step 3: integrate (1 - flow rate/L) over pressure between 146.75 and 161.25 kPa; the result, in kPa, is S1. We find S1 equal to -4.0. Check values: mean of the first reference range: 1.26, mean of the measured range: 1.63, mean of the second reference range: 1.28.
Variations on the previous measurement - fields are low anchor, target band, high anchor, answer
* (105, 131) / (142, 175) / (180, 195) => -4.46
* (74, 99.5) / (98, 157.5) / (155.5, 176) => -4.98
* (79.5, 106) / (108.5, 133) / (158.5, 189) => 0.73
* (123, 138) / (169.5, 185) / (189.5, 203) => -4.52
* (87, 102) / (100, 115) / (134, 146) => 0.71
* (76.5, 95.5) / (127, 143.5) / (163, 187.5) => -2.04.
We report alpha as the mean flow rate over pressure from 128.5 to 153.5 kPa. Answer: 1.61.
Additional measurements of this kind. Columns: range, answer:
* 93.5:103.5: 1.41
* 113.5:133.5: 1.31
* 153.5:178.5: 1.41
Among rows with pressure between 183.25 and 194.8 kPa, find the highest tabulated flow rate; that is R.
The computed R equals 1.434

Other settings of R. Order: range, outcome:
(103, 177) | 1.743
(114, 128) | 1.363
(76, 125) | 1.43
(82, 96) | 1.419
